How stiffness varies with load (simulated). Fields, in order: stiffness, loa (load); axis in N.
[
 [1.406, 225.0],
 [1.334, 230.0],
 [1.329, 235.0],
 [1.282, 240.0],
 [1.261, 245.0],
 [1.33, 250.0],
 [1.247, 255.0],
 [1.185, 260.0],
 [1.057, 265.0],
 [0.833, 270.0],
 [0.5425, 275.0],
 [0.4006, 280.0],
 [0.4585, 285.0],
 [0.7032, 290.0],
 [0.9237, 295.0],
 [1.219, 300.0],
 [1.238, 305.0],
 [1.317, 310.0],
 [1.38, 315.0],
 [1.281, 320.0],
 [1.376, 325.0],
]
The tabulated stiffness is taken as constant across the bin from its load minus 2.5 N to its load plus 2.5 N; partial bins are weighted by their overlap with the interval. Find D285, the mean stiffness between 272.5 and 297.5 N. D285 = 0.606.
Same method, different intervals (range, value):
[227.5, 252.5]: 1.31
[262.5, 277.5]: 0.811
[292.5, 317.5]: 1.22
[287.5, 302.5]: 0.949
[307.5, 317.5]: 1.35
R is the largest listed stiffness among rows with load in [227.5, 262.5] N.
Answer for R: 1.334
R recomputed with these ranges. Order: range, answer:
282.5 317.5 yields 1.38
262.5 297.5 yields 1.057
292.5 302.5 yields 1.219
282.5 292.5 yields 0.7032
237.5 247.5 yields 1.282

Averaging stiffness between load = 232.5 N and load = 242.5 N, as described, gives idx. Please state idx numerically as 1.31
